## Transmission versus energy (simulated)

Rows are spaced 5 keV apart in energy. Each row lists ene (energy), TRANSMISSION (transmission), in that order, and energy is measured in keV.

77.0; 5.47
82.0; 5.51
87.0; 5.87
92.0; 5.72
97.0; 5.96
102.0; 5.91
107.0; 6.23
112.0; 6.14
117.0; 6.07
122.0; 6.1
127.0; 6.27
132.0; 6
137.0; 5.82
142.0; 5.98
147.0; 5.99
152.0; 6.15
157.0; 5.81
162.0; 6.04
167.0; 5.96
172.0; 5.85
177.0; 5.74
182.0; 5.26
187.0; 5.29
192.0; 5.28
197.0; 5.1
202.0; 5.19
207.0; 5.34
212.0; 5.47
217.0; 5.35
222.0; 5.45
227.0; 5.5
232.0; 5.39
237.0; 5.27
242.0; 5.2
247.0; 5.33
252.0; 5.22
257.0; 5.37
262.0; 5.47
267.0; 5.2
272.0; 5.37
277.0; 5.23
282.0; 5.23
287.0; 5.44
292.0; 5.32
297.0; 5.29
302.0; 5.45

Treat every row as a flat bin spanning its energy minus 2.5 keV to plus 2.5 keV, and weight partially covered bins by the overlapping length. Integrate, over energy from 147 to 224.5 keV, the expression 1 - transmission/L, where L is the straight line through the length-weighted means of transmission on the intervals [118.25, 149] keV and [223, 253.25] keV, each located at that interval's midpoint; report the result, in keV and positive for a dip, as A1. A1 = 1.6 keV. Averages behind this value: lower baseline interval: 6.03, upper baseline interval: 5.33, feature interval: 5.57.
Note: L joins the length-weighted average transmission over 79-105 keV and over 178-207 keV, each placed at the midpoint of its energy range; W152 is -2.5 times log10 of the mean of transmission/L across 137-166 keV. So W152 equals -0.095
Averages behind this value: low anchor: 5.8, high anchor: 5.26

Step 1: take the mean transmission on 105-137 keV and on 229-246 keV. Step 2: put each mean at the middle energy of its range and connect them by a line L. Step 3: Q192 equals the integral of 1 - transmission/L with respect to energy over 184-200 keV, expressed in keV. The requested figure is 1.1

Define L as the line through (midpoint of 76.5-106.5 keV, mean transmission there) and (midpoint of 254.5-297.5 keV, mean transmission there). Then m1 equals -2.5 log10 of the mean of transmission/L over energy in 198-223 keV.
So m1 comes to 0.03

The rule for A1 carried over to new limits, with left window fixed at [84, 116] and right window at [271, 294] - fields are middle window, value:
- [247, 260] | 0.3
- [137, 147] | -0.2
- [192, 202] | 0.8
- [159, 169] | -0.4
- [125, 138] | -0.4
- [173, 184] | 0.3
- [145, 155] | -0.5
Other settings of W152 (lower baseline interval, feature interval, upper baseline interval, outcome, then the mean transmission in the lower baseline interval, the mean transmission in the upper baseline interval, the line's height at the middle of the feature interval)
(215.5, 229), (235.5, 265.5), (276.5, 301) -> 0.02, 5.44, 5.32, 5.39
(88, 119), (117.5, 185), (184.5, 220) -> -0.05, 6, 5.29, 5.66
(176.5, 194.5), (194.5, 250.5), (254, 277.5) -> 0.00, 5.35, 5.33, 5.34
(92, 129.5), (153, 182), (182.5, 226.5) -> -0.04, 6.07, 5.32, 5.61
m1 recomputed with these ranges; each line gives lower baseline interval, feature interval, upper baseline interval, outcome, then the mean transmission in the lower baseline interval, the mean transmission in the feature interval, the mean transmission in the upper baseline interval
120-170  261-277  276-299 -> 0.016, 6.01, 5.32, 5.31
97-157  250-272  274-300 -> 0.021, 6.05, 5.32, 5.31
